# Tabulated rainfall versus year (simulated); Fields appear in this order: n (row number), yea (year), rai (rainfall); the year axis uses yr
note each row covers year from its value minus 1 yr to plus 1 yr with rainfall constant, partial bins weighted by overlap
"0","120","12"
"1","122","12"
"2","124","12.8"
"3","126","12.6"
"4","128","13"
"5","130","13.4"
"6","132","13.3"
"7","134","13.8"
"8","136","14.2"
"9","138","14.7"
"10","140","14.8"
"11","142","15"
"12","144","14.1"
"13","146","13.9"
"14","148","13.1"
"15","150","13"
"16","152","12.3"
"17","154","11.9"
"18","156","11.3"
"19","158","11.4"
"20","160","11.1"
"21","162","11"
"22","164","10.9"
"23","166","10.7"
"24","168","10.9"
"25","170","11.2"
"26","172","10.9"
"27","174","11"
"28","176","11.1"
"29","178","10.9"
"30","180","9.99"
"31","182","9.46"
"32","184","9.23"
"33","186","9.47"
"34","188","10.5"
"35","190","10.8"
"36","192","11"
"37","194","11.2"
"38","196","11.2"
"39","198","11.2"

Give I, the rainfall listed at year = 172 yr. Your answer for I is 10.9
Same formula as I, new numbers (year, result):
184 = 9.23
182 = 9.46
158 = 11.4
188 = 10.5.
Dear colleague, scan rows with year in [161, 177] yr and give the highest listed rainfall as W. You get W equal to 11.2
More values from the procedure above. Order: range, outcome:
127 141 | 14.8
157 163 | 11.4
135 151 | 15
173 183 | 11.1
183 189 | 10.5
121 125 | 12.8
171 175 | 11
